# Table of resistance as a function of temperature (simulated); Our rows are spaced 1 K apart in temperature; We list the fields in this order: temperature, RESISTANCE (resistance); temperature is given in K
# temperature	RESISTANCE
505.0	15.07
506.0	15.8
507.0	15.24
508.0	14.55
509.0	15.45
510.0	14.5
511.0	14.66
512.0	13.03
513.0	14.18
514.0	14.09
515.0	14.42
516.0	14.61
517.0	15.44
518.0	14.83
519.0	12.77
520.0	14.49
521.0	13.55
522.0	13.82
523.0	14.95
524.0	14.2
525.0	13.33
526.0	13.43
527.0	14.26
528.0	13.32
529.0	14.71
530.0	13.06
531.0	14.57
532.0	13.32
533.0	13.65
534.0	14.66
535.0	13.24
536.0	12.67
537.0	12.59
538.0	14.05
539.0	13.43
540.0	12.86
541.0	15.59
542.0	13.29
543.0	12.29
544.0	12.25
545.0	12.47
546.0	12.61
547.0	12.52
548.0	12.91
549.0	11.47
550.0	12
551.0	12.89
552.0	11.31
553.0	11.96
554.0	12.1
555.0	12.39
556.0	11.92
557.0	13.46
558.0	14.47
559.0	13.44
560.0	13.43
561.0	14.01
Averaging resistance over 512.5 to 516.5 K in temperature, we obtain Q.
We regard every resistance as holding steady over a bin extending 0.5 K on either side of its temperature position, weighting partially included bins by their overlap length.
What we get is 14.3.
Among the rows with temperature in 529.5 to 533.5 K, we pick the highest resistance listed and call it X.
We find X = 14.57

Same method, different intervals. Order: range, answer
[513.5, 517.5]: 15.44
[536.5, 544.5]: 15.59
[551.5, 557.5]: 13.46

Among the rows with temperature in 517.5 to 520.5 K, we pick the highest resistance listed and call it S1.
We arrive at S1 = 14.83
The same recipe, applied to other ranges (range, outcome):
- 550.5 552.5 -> 12.89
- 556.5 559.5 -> 14.47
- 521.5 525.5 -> 14.95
